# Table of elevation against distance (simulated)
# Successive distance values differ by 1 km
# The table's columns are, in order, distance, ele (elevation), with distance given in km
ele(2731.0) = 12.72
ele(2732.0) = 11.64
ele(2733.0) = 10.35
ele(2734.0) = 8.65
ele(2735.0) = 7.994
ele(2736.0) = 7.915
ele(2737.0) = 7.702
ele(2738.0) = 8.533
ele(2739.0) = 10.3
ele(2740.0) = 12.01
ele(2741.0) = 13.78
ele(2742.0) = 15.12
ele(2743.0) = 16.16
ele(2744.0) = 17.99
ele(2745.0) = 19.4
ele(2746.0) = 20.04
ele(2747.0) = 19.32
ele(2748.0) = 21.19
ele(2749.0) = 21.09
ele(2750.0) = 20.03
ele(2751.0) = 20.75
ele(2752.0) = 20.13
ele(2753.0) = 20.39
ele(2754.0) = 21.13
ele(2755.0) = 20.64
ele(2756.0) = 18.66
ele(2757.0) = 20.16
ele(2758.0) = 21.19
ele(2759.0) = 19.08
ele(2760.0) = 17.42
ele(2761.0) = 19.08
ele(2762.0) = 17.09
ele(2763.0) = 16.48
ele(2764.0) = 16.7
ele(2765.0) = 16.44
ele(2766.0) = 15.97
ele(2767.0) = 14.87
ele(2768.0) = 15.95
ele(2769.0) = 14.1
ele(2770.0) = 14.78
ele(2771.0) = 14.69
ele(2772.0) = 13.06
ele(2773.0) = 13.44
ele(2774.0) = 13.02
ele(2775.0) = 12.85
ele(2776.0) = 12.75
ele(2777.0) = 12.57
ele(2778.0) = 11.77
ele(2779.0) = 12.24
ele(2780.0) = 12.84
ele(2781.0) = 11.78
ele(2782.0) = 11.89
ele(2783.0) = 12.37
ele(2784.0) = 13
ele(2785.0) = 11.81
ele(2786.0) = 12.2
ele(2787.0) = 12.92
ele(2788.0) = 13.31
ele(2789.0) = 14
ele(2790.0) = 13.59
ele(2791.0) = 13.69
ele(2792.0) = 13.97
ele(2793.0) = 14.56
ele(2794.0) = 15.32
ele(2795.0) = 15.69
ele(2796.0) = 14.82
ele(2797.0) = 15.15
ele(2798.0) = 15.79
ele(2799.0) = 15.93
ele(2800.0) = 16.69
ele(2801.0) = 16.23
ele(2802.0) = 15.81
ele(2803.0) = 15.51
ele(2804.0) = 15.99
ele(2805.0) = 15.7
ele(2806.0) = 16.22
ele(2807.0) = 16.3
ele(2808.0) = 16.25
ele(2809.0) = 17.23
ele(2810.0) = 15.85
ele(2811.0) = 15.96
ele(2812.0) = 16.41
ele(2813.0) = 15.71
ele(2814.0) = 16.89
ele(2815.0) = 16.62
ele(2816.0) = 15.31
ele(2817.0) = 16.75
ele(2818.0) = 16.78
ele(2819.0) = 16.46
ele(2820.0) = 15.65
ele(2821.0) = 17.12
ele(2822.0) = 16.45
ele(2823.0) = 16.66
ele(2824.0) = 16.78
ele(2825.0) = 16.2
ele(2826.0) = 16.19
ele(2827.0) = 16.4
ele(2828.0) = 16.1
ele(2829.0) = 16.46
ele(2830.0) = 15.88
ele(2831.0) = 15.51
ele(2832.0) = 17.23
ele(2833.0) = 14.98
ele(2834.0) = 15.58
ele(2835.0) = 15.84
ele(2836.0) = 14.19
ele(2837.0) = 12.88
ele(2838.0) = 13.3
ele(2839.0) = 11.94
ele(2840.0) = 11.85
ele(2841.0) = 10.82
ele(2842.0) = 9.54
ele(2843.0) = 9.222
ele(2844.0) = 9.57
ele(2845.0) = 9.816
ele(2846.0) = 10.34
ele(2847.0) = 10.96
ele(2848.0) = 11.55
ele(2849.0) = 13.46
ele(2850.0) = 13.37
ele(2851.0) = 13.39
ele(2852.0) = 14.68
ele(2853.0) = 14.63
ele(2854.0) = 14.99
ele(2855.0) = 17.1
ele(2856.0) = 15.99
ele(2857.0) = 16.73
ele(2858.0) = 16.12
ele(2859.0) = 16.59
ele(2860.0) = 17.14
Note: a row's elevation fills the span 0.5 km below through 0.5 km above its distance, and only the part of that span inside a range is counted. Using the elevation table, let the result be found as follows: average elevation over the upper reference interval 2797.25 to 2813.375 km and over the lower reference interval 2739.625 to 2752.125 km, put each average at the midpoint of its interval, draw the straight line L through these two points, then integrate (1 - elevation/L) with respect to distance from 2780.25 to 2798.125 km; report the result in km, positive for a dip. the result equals 3.3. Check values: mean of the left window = 18.2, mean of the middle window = 13.6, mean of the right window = 16.1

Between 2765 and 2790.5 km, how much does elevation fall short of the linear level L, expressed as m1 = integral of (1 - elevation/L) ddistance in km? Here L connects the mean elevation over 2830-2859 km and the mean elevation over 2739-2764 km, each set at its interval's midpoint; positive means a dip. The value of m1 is 5.6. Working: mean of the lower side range 18.5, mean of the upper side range 13.5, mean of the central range 13.3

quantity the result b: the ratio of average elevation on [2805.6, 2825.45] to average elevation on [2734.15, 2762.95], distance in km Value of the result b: 1.0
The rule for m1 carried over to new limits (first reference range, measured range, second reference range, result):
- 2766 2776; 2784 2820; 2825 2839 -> -1.4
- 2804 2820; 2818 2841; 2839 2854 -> -2.2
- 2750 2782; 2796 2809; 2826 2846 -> -1.0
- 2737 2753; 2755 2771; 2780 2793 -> -2.1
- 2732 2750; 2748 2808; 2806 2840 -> -3.5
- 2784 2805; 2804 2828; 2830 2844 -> -4.1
